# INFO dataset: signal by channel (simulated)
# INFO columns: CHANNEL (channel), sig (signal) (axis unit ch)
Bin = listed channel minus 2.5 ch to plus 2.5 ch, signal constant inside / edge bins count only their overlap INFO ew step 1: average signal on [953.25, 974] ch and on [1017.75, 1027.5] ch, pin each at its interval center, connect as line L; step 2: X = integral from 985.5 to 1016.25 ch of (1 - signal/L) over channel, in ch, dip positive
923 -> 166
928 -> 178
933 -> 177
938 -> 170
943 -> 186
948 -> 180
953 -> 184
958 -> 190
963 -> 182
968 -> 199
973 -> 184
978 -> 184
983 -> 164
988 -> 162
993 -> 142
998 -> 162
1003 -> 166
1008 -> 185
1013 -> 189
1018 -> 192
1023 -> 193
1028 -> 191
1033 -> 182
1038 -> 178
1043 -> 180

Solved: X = 3.7 ch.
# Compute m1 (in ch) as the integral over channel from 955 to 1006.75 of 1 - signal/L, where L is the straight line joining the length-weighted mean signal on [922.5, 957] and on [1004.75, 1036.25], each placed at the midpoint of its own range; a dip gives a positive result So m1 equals 2.62 ch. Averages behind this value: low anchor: 178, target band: 174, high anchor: 188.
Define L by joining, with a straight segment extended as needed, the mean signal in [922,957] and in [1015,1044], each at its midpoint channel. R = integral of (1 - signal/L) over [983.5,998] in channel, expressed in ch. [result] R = 2.2 ch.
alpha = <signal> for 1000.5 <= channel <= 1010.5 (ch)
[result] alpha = 176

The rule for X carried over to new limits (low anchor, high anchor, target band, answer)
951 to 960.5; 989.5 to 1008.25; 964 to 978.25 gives -0.9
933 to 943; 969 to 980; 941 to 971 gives -1.0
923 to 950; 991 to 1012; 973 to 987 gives -0.4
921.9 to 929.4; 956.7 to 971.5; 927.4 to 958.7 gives 0.0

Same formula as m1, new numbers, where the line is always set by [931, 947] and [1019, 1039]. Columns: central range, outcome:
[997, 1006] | 0.9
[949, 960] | -0.4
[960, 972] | -0.6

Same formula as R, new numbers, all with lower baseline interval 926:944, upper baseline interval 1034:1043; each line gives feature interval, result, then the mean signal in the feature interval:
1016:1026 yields -0.8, 192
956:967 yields -0.6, 188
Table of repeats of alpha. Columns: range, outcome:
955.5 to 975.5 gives 189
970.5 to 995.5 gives 167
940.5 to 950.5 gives 183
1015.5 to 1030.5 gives 192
